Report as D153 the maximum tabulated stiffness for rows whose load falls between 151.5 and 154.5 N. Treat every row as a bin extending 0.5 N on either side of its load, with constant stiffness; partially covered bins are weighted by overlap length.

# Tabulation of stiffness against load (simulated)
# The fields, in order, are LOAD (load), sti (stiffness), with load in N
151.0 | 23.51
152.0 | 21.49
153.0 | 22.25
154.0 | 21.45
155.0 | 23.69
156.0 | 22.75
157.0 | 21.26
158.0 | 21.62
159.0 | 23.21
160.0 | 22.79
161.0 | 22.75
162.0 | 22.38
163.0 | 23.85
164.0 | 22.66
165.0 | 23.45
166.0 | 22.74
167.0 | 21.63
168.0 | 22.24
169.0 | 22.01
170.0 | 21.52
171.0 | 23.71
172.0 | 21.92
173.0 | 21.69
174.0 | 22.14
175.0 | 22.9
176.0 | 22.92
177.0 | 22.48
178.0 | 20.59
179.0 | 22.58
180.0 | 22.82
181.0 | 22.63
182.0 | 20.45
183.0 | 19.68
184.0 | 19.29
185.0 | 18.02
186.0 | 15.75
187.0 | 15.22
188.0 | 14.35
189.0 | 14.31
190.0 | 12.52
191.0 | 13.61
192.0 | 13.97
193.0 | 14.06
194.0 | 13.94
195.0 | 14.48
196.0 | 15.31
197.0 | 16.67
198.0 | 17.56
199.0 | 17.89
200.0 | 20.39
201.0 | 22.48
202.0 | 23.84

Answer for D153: 22.25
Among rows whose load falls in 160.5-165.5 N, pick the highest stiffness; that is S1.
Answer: 23.85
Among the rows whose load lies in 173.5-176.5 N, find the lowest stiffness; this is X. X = 22.14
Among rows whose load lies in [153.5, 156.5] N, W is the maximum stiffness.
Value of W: 23.69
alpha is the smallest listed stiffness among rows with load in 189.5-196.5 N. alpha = 12.52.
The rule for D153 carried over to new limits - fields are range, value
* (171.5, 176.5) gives 22.92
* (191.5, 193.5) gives 14.06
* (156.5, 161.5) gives 23.21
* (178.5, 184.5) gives 22.82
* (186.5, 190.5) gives 15.22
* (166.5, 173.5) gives 23.71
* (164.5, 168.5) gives 23.45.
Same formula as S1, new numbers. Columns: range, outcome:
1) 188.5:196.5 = 15.31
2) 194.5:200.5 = 20.39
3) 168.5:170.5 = 22.01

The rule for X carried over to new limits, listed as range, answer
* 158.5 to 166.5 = 22.38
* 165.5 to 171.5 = 21.52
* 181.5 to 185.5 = 18.02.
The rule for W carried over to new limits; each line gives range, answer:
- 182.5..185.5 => 19.68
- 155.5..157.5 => 22.75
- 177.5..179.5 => 22.58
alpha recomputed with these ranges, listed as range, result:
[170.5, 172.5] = 21.92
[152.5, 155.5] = 21.45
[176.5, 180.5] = 20.59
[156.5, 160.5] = 21.26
